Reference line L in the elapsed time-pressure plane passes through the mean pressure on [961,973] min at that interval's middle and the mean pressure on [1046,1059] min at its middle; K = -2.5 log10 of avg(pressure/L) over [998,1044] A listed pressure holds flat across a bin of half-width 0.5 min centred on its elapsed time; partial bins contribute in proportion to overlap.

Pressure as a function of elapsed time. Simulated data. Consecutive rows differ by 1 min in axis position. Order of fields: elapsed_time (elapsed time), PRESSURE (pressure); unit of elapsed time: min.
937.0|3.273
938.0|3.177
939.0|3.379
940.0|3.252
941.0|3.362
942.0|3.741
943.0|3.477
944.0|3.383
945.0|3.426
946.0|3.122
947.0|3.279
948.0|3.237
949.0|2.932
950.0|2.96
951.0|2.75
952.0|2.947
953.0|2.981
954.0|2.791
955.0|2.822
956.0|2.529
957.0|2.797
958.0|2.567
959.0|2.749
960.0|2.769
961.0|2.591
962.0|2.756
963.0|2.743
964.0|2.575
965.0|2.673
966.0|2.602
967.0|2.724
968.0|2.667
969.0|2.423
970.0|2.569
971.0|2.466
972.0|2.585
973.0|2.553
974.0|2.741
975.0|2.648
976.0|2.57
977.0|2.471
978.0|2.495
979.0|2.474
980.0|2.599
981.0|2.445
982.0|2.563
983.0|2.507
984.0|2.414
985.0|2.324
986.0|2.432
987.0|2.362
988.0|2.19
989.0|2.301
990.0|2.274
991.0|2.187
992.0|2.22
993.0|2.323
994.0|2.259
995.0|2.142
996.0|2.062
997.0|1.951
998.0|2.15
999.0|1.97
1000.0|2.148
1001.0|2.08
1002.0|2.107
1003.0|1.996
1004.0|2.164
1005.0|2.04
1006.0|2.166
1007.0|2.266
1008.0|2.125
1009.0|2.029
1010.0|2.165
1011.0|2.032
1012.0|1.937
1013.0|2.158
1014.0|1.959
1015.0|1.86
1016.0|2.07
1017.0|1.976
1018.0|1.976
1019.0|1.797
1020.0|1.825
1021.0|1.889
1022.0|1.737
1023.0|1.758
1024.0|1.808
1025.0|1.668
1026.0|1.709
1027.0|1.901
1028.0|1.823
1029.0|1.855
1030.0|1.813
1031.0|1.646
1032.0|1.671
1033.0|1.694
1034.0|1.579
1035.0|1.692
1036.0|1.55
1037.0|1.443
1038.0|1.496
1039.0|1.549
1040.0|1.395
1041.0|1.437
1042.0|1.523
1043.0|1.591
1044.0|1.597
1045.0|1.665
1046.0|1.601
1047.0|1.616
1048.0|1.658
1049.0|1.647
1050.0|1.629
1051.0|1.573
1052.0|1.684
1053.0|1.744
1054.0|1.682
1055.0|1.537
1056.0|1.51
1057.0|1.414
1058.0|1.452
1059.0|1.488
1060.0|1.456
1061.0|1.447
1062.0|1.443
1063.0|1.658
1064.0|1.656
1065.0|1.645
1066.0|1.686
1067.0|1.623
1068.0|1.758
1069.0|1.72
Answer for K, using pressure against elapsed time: 0.072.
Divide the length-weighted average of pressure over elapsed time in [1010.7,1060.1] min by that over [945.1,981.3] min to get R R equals 0.62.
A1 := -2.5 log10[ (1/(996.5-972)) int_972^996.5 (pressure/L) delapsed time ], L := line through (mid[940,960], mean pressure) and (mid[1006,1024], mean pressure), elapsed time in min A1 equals 0.04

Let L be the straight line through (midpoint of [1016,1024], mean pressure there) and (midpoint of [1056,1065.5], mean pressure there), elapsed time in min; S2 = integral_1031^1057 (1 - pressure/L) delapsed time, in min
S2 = 1.1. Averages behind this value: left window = 1.86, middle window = 1.59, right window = 1.52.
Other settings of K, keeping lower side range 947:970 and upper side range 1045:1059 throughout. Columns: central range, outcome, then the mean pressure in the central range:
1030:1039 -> 0.132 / 1.61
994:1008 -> 0.064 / 2.1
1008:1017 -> 0.031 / 2.03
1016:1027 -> 0.083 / 1.83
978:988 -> 0.004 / 2.45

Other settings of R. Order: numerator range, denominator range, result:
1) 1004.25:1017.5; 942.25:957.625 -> 0.68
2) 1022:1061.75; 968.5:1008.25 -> 0.70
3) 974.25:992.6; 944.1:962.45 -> 0.83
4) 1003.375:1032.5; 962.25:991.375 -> 0.77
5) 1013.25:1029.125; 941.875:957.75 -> 0.61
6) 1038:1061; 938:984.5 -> 0.56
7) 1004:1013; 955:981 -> 0.80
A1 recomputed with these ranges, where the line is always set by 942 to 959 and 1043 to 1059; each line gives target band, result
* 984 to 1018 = 0.08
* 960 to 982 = 0.05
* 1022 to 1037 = 0.11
